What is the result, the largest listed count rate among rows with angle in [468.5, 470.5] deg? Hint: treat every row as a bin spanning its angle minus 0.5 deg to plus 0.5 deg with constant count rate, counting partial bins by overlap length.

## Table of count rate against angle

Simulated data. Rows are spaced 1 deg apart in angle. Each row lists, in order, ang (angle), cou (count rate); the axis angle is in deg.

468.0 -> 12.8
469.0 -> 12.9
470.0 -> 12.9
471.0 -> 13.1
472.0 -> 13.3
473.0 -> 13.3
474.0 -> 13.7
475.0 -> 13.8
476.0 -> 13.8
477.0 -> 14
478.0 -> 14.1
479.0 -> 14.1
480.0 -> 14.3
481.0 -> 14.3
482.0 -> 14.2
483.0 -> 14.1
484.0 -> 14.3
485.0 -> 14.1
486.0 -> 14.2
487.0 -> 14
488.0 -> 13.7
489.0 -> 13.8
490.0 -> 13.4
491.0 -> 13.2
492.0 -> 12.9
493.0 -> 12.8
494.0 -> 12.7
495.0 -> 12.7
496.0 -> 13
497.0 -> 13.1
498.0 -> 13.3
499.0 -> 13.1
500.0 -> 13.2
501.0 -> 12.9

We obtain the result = 12.9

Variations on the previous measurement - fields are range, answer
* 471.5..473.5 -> 13.3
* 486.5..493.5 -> 14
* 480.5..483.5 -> 14.3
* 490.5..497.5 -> 13.2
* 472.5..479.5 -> 14.1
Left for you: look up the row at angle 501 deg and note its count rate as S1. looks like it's 12.9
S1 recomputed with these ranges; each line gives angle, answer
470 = 12.9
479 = 14.1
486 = 14.2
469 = 12.9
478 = 14.1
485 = 14.1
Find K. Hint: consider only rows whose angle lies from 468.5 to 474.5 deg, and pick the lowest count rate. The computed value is 12.9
